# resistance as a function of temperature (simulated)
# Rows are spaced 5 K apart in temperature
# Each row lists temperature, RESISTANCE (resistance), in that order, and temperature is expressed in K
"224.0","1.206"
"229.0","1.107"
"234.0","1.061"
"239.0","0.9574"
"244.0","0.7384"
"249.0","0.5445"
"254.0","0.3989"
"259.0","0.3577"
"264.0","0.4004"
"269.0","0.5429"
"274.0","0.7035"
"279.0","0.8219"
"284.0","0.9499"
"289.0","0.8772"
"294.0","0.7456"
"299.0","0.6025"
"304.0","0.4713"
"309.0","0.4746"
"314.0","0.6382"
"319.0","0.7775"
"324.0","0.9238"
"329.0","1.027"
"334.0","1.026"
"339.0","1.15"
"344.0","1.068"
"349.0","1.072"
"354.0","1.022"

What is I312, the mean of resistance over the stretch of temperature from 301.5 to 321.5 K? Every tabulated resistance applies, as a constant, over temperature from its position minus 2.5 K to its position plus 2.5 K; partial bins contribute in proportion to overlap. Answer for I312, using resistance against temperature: 0.59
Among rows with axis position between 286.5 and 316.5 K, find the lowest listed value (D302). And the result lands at 0.4713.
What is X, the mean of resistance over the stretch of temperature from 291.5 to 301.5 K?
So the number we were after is 0.674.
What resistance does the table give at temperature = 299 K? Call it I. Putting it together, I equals 0.6025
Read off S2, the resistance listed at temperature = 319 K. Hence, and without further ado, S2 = 0.7775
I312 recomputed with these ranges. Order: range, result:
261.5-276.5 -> 0.549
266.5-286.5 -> 0.755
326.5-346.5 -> 1.07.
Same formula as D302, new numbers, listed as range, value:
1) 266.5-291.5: 0.5429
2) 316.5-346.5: 0.7775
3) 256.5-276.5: 0.3577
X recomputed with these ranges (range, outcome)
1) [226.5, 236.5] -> 1.08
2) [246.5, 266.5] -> 0.425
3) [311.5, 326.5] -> 0.78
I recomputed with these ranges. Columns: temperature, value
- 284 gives 0.9499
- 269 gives 0.5429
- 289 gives 0.8772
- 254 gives 0.3989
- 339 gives 1.15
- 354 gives 1.022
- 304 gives 0.4713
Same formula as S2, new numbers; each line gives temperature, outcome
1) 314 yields 0.6382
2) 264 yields 0.4004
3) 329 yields 1.027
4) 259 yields 0.3577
